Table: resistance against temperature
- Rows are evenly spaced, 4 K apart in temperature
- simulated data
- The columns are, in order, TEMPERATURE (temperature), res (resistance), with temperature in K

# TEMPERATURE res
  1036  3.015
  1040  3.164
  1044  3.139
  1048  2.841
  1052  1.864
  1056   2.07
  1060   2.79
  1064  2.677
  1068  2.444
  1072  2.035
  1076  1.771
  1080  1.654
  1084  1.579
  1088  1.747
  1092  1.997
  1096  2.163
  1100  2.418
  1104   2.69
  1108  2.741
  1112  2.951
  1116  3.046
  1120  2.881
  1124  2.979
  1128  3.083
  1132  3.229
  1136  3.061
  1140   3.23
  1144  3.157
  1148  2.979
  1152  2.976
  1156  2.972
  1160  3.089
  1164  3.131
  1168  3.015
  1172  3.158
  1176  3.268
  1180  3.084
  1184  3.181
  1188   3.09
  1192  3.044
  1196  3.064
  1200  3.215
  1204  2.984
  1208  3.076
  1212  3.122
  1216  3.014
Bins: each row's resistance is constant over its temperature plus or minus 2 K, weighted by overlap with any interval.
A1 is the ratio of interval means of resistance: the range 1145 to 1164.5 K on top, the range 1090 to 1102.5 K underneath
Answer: 1.37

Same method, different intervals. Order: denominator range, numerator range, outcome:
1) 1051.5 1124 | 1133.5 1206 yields 1.33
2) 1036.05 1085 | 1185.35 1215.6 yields 1.30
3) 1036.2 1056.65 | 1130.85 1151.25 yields 1.16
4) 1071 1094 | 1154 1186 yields 1.74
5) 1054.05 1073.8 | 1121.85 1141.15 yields 1.29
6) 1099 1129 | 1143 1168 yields 1.07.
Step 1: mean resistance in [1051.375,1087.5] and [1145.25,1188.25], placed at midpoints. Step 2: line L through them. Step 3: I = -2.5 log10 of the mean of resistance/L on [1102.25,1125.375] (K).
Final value -0.13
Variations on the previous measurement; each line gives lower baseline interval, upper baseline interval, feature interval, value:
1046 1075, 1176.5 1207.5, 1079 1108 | 0.216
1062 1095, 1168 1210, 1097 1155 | -0.190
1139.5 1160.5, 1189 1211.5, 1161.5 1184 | -0.024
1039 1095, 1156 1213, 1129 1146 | -0.148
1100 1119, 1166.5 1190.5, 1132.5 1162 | -0.032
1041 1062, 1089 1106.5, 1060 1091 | 0.194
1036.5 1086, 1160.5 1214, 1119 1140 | -0.114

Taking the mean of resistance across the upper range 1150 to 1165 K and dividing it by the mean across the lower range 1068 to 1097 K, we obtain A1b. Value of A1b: 1.62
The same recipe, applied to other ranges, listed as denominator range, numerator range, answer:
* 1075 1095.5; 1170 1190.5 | 1.77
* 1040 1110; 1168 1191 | 1.37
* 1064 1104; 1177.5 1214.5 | 1.51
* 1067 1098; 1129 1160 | 1.62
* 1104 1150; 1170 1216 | 1.03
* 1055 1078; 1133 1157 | 1.33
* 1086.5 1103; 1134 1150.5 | 1.46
